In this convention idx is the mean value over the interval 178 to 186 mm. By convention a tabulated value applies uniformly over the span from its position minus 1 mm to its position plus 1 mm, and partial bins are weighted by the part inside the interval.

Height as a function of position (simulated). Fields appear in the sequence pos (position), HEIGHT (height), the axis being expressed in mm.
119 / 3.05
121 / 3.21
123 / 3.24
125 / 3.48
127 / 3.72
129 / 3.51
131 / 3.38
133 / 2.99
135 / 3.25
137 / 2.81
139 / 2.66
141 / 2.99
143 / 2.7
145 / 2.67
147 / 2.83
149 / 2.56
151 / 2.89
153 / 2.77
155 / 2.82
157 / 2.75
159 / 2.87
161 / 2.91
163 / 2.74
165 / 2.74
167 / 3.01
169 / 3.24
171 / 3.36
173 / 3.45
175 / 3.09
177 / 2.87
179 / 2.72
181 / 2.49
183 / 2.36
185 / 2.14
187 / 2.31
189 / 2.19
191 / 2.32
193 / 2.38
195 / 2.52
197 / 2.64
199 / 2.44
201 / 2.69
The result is 2.43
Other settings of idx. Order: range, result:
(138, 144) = 2.78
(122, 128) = 3.48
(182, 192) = 2.26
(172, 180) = 3.03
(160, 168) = 2.85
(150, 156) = 2.83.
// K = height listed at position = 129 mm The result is 3.51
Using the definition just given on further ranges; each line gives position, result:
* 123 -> 3.24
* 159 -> 2.87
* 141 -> 2.99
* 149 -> 2.56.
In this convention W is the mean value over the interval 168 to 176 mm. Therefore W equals 3.29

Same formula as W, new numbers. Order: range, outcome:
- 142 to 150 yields 2.69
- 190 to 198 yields 2.46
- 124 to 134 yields 3.42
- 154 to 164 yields 2.82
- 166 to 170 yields 3.12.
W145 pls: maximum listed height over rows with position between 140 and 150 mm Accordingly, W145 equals 2.99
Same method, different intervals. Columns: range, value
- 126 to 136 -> 3.72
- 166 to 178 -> 3.45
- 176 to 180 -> 2.87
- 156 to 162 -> 2.91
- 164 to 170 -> 3.24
